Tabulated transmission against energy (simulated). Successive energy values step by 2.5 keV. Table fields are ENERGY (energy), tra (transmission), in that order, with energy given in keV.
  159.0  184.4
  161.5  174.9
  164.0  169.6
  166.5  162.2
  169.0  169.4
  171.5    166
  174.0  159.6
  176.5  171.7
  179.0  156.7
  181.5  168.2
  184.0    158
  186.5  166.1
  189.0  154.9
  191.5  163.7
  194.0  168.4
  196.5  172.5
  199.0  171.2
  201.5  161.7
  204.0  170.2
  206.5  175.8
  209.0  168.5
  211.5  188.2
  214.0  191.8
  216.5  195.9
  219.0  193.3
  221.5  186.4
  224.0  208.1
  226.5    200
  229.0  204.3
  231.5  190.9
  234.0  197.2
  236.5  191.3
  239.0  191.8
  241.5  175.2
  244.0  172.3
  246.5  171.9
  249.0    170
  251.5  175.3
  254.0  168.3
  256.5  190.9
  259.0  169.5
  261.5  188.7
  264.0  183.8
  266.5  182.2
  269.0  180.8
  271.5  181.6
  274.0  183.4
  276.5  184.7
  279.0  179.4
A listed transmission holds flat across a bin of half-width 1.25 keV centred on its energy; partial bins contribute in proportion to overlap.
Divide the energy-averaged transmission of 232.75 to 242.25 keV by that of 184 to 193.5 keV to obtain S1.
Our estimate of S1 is 1.2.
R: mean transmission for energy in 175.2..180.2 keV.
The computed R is 164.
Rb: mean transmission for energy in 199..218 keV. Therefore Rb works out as 179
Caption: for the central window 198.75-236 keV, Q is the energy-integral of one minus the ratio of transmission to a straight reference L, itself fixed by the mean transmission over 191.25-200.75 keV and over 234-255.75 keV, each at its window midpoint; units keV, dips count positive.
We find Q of -3.0 keV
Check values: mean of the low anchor 169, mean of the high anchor 178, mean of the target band 187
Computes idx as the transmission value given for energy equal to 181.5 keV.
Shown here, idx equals 168.2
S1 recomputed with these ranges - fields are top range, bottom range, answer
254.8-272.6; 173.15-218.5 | 1.07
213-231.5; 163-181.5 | 1.19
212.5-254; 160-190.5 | 1.14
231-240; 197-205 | 1.15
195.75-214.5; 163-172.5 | 1.05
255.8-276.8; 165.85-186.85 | 1.11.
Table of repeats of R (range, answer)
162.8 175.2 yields 165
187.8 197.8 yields 165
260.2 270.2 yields 184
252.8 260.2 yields 176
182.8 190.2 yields 160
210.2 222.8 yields 191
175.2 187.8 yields 164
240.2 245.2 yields 174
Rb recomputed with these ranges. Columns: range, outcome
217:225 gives 196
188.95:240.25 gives 184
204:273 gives 185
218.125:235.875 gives 197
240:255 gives 173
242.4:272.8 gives 178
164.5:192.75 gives 163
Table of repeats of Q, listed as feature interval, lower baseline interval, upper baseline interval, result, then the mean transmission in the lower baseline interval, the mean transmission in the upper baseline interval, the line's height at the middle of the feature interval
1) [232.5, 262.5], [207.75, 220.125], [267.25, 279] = 0.70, 187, 182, 185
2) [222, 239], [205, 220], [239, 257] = -1.64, 185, 175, 180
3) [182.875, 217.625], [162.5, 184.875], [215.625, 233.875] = 1.88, 165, 197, 182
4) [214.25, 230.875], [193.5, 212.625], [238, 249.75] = -2.23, 172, 176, 174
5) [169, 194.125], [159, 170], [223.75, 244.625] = 1.79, 171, 192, 176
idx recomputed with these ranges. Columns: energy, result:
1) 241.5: 175.2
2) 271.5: 181.6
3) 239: 191.8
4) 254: 168.3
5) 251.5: 175.3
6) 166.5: 162.2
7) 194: 168.4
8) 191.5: 163.7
